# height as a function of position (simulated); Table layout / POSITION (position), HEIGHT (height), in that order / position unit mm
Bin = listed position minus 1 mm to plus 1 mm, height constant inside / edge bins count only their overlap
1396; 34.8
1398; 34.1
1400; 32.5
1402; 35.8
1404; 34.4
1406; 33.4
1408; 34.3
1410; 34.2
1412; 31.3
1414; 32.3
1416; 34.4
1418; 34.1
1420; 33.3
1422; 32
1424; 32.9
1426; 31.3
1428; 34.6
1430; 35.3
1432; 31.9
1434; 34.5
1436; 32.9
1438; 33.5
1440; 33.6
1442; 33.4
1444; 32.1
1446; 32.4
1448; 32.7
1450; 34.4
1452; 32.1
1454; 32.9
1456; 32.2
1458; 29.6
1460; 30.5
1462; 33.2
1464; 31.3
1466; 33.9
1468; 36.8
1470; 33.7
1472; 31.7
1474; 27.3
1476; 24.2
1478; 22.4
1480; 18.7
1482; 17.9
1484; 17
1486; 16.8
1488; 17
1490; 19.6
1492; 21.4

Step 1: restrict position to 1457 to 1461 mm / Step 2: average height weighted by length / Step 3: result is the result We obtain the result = 30.1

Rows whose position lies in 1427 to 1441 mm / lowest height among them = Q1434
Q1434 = 31.9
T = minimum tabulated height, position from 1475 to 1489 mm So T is 16.8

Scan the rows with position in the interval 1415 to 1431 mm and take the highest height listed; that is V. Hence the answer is 35.3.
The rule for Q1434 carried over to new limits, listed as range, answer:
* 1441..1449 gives 32.1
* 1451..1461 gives 29.6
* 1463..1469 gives 31.3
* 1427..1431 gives 34.6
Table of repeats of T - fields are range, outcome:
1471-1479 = 22.4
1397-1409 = 32.5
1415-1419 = 34.1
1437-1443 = 33.4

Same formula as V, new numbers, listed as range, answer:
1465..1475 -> 36.8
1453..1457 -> 32.9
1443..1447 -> 32.4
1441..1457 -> 34.4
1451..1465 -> 33.2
